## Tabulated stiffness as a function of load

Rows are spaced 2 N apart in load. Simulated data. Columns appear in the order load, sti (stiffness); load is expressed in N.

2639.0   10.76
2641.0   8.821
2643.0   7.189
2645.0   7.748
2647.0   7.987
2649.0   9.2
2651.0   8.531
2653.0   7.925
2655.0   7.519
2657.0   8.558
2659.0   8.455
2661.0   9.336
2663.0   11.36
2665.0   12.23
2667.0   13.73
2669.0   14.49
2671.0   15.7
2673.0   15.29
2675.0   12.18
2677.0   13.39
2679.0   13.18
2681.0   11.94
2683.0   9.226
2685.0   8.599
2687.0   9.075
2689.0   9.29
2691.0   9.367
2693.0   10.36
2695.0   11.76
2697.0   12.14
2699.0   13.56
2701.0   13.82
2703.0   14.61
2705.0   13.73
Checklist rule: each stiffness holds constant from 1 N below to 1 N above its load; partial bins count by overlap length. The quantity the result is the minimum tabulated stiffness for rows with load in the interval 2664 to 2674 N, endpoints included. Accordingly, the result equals 12.23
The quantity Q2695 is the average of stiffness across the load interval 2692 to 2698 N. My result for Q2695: 11.4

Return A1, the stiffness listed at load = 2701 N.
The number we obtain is 13.82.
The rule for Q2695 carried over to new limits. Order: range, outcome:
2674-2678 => 12.8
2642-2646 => 7.47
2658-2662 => 8.9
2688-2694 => 9.67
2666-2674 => 14.8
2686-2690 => 9.18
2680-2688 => 9.71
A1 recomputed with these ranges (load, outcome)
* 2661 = 9.336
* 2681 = 11.94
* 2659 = 8.455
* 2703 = 14.61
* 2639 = 10.76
